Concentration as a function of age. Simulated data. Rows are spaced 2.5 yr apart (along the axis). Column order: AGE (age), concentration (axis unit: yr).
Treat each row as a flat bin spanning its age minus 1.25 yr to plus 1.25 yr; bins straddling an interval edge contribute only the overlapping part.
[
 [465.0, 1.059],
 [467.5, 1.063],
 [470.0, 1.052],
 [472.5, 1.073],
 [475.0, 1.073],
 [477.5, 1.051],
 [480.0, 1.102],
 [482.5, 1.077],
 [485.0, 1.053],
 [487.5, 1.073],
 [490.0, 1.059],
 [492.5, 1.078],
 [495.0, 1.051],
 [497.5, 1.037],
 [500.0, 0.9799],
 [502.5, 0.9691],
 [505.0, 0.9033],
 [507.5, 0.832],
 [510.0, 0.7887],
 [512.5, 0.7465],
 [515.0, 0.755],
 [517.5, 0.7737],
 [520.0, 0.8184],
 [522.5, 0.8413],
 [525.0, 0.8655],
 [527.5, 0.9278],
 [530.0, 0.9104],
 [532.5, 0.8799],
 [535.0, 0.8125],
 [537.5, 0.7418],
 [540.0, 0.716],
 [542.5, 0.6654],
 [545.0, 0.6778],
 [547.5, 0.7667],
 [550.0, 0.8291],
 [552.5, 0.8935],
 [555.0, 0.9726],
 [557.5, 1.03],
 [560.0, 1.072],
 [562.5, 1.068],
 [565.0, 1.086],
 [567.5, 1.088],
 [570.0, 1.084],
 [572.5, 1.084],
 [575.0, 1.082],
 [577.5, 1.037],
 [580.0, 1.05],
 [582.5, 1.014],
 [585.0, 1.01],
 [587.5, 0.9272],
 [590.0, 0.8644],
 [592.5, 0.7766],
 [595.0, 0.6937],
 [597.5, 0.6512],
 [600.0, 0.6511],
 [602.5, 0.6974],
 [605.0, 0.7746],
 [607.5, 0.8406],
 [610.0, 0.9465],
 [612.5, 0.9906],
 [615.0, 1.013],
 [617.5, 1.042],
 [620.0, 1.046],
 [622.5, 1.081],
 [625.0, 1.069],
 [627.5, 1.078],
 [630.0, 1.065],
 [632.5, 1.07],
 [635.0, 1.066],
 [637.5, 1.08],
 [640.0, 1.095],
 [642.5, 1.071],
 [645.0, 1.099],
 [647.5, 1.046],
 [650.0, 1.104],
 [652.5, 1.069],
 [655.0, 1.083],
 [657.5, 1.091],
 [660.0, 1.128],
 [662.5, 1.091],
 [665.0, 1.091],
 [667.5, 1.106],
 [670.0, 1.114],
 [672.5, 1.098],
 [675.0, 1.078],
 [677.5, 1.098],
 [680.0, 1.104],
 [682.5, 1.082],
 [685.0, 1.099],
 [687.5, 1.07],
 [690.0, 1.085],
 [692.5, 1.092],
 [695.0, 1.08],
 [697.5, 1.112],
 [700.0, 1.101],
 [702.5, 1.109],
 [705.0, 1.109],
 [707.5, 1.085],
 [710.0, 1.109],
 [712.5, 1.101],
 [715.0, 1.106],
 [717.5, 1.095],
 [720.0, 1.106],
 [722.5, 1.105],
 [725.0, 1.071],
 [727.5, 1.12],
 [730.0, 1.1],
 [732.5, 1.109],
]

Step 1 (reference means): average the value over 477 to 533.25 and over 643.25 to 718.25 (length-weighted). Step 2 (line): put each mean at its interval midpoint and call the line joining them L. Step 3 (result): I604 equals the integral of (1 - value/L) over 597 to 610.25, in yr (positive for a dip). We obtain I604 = 3.5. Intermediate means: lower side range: 0.937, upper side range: 1.09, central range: 0.752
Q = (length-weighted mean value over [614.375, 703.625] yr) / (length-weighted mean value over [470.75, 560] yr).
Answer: 1.2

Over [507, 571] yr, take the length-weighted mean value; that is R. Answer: 0.87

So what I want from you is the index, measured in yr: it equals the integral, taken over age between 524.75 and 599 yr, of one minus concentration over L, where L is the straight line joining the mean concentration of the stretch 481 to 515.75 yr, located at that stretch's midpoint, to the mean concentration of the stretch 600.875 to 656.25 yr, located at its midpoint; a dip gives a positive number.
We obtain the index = 6.0 yr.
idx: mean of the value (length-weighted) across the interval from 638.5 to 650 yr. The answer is 1.08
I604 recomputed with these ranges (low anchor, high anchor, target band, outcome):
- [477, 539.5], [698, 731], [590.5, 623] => 4.89 yr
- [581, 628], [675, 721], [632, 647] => -1.61 yr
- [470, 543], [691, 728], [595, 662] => 2.46 yr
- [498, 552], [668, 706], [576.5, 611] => 3.18 yr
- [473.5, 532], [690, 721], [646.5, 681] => -0.81 yr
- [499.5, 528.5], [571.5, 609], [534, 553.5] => 2.21 yr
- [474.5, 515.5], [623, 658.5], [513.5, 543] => 5.60 yr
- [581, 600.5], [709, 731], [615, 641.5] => -4.53 yr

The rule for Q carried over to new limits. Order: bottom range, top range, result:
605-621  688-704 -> 1.14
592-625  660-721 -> 1.26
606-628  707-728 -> 1.09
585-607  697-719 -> 1.43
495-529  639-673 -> 1.25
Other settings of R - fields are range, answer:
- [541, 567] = 0.91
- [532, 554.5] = 0.779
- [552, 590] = 1.03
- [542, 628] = 0.934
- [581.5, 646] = 0.95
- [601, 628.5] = 0.958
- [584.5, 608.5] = 0.781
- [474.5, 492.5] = 1.07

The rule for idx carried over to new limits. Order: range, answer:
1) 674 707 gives 1.09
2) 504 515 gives 0.809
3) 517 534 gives 0.863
